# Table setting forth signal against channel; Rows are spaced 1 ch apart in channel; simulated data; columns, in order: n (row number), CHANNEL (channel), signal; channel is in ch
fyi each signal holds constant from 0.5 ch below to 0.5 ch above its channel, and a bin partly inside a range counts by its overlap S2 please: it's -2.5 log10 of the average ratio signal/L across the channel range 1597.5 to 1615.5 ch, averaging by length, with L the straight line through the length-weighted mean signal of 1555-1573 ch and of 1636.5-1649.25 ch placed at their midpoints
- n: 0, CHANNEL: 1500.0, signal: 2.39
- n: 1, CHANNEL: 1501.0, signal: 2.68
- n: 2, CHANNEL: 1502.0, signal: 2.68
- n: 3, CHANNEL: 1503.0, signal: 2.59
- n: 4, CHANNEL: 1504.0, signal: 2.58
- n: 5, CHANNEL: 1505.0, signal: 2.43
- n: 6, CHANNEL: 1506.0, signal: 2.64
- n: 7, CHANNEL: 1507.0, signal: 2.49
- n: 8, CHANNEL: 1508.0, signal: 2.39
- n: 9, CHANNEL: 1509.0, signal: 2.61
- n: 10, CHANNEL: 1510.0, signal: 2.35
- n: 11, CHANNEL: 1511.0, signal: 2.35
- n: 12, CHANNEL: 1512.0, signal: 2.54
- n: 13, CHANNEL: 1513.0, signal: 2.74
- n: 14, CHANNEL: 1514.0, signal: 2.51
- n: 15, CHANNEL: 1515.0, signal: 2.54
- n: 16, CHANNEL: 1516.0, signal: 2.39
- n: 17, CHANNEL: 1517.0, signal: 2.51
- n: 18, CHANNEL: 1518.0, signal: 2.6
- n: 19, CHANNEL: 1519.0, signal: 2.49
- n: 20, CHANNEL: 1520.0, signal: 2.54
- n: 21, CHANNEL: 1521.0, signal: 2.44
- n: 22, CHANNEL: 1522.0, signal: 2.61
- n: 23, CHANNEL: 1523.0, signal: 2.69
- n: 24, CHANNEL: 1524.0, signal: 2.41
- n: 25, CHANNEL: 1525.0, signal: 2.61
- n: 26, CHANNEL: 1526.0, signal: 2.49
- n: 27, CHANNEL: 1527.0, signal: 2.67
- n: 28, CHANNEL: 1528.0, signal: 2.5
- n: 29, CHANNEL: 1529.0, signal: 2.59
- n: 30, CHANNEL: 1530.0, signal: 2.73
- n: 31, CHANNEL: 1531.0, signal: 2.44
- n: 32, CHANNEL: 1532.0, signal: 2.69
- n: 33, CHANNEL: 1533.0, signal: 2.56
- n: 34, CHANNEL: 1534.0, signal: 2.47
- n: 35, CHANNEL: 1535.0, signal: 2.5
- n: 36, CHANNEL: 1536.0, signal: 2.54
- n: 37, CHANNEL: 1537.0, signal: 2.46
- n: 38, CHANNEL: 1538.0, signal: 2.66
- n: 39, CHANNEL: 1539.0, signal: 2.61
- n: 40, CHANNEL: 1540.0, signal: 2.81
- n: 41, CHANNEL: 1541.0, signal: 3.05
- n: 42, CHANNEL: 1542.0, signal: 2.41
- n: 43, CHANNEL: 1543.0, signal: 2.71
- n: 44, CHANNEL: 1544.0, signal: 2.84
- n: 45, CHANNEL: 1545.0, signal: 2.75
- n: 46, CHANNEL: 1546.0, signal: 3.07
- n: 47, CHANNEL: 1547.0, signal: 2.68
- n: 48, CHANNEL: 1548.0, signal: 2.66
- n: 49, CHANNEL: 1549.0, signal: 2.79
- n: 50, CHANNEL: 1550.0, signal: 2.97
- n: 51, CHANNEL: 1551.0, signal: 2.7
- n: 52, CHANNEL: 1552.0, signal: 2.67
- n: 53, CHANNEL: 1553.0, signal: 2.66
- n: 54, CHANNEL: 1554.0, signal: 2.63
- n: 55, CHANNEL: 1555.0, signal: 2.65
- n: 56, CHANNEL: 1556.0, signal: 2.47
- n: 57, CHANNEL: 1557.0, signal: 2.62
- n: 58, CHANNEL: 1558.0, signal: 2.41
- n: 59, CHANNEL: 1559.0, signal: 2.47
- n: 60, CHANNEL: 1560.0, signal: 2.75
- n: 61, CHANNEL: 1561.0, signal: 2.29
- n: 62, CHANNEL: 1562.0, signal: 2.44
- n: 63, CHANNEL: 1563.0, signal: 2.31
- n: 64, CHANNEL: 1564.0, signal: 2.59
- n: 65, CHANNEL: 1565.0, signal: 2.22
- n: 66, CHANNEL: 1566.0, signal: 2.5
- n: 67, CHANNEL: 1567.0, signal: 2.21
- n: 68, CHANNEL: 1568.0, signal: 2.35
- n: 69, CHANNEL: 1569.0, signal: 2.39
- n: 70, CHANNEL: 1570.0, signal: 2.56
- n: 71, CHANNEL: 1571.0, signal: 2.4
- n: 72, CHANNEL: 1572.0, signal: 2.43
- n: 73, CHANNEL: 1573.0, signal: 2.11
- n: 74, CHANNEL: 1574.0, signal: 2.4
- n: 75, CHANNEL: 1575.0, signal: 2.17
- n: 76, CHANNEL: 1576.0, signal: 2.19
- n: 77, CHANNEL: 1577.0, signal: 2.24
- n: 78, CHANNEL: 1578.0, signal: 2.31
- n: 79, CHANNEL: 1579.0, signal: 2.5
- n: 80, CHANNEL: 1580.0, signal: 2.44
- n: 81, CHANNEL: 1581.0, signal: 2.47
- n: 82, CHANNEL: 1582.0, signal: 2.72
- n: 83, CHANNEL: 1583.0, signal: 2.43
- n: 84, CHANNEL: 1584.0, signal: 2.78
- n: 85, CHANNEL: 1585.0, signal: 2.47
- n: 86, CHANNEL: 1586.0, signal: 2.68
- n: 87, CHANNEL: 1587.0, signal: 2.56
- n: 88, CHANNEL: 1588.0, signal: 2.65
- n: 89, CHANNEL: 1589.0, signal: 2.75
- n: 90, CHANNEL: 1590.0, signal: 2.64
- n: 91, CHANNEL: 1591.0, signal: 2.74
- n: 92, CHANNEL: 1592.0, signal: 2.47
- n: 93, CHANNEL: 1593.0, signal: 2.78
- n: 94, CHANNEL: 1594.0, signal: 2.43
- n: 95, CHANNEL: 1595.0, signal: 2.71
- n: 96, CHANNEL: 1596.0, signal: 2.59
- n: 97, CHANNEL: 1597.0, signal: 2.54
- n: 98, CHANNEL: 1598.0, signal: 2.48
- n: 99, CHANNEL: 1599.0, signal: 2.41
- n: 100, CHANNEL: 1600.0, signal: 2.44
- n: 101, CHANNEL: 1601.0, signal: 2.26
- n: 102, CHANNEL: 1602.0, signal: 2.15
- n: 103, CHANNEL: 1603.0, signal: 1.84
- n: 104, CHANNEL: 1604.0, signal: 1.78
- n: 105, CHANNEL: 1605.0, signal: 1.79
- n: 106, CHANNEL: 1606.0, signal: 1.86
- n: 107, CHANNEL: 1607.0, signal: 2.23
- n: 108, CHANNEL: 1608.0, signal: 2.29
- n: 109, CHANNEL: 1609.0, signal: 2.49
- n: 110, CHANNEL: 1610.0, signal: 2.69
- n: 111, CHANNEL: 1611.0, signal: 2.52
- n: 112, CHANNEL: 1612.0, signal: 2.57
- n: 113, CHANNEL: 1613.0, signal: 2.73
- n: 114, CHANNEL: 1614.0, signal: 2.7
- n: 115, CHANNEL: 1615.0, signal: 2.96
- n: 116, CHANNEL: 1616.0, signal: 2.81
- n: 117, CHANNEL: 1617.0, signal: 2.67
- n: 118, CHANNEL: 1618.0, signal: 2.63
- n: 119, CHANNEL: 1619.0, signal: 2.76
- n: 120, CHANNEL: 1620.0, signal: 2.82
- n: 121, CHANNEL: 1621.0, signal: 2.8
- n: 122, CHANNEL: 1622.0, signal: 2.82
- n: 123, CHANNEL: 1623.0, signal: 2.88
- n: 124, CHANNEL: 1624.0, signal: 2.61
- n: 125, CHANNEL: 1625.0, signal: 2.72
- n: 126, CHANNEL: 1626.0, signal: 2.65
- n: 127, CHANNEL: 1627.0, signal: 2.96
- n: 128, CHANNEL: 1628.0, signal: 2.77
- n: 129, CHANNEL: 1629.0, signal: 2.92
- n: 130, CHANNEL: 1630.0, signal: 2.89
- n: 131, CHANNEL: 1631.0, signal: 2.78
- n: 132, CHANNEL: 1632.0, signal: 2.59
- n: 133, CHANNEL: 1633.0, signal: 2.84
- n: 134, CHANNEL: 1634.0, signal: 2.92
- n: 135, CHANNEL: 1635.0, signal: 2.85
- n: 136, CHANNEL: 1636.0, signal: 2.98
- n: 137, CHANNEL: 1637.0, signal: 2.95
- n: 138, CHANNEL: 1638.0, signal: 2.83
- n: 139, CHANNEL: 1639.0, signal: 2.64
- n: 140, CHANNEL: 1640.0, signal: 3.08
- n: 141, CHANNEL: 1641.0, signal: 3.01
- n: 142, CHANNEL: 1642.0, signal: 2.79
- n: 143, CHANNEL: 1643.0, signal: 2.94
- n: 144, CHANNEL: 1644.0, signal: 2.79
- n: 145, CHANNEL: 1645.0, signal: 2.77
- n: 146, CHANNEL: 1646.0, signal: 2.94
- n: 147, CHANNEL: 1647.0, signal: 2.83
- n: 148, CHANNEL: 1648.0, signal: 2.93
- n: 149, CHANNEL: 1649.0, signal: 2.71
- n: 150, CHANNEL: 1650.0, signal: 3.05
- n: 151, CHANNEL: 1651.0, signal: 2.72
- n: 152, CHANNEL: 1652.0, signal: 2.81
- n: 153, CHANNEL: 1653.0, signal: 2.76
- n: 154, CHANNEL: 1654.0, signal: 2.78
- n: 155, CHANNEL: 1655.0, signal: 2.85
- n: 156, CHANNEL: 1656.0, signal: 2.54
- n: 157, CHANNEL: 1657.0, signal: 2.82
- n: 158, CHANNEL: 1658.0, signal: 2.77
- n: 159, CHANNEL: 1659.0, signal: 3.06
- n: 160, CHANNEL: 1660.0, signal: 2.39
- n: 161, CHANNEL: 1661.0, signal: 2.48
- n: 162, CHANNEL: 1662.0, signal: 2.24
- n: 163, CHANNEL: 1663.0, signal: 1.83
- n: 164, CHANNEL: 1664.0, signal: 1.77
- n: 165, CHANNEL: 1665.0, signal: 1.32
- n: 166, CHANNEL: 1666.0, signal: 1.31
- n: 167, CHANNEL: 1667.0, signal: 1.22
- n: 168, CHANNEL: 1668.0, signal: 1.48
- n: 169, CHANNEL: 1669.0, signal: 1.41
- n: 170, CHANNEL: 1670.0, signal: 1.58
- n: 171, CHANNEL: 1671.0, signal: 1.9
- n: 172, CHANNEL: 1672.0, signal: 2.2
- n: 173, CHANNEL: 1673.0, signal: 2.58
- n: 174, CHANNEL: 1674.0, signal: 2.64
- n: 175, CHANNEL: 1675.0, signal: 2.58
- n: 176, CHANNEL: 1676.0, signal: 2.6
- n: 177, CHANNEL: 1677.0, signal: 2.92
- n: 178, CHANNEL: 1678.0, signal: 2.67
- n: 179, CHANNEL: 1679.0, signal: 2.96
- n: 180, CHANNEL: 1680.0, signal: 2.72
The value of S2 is 0.14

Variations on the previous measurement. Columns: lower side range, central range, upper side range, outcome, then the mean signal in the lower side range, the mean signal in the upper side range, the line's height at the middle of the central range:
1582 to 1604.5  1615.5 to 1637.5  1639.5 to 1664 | -0.07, 2.49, 2.73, 2.62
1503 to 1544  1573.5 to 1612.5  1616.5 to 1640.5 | 0.13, 2.56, 2.81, 2.72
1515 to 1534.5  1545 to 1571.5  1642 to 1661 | 0.02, 2.55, 2.79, 2.61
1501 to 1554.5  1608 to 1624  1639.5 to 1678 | -0.08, 2.61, 2.46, 2.51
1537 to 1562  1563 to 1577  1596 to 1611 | 0.08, 2.67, 2.25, 2.51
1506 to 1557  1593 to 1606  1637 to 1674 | 0.11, 2.61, 2.46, 2.52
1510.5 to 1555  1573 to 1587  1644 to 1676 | 0.04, 2.62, 2.37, 2.53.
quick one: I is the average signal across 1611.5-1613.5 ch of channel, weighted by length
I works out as 2.65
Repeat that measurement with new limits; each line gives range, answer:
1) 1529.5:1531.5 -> 2.58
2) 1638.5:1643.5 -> 2.89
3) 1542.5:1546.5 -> 2.84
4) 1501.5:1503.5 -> 2.63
